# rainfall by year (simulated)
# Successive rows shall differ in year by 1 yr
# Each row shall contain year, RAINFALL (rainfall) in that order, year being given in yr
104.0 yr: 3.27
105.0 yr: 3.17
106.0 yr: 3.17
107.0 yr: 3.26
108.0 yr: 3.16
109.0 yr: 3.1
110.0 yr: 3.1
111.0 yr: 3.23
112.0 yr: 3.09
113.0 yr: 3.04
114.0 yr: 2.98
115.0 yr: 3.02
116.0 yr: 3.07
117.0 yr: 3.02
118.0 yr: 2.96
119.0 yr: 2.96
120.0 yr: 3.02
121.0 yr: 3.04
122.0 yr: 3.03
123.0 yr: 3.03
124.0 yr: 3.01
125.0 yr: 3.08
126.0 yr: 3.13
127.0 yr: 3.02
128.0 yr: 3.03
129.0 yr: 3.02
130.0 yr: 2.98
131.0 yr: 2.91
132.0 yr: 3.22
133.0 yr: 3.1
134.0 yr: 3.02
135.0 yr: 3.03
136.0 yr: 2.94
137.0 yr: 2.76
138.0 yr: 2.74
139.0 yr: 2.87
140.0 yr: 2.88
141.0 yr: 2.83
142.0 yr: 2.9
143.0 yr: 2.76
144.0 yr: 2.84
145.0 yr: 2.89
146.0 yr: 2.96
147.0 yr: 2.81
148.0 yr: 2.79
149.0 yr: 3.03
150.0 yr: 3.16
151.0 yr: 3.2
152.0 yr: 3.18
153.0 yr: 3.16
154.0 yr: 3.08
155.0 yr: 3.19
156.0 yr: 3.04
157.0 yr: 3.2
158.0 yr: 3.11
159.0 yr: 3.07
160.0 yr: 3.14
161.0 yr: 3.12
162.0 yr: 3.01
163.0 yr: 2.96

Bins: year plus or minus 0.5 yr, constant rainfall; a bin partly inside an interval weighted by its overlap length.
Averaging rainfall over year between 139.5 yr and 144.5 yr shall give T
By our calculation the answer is 2.84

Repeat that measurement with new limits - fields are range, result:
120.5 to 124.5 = 3.03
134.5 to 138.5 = 2.87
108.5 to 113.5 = 3.11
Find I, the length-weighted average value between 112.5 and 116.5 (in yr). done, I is 3.03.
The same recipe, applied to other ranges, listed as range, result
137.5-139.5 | 2.81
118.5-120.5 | 2.99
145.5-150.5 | 2.95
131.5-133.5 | 3.16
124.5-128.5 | 3.06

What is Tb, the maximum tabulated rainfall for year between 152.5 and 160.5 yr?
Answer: 3.2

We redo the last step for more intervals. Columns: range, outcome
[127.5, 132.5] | 3.22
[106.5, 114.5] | 3.26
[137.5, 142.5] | 2.9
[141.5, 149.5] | 3.03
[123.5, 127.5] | 3.13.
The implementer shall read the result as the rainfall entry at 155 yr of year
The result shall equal 3.19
